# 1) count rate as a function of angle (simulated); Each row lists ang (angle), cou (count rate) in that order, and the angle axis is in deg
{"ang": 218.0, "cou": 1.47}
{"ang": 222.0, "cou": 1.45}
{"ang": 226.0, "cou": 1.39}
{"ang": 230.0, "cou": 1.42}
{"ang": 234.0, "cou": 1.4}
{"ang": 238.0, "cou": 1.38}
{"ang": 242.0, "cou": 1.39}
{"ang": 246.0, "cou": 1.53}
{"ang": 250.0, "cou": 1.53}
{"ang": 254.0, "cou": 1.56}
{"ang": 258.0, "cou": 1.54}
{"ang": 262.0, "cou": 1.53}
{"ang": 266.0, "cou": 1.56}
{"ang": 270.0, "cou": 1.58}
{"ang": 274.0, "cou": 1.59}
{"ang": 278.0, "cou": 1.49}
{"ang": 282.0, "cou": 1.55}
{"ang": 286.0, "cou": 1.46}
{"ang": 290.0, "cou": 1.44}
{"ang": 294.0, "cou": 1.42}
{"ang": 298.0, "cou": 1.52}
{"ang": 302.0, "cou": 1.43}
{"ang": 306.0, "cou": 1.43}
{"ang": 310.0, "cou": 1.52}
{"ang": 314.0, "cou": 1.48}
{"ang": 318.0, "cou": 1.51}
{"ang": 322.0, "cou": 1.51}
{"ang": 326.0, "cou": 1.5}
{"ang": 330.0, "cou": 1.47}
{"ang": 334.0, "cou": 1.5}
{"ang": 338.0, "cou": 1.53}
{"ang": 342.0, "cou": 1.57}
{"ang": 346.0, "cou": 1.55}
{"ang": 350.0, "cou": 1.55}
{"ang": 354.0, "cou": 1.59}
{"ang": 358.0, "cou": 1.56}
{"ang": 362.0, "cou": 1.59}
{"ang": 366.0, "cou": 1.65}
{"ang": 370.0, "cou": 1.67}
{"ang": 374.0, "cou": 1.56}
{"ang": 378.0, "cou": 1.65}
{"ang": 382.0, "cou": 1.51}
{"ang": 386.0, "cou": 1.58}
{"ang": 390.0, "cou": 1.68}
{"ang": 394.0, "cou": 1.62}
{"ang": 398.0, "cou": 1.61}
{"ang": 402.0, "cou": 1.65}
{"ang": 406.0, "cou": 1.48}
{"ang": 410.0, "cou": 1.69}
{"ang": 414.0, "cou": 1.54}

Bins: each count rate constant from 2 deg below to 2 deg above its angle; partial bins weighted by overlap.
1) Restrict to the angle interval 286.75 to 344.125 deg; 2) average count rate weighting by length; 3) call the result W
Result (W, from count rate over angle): 1.49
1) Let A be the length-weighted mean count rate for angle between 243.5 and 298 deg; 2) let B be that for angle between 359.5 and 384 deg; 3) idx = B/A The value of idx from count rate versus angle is 1.1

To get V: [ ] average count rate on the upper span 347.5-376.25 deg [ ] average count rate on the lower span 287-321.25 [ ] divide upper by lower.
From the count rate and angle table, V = 1.09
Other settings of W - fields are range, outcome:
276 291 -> 1.49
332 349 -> 1.54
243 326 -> 1.51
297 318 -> 1.48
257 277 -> 1.56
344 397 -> 1.6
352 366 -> 1.59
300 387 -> 1.54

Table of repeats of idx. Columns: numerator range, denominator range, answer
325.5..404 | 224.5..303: 1.06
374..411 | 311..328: 1.07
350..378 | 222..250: 1.12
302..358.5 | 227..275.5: 1.01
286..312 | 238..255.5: 0.98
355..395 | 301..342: 1.08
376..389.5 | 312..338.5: 1.06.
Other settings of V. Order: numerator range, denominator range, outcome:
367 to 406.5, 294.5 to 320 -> 1.09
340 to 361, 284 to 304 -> 1.08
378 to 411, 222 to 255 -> 1.11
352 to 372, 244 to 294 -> 1.06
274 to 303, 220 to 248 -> 1.04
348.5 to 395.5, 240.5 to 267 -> 1.05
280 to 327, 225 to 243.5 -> 1.06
